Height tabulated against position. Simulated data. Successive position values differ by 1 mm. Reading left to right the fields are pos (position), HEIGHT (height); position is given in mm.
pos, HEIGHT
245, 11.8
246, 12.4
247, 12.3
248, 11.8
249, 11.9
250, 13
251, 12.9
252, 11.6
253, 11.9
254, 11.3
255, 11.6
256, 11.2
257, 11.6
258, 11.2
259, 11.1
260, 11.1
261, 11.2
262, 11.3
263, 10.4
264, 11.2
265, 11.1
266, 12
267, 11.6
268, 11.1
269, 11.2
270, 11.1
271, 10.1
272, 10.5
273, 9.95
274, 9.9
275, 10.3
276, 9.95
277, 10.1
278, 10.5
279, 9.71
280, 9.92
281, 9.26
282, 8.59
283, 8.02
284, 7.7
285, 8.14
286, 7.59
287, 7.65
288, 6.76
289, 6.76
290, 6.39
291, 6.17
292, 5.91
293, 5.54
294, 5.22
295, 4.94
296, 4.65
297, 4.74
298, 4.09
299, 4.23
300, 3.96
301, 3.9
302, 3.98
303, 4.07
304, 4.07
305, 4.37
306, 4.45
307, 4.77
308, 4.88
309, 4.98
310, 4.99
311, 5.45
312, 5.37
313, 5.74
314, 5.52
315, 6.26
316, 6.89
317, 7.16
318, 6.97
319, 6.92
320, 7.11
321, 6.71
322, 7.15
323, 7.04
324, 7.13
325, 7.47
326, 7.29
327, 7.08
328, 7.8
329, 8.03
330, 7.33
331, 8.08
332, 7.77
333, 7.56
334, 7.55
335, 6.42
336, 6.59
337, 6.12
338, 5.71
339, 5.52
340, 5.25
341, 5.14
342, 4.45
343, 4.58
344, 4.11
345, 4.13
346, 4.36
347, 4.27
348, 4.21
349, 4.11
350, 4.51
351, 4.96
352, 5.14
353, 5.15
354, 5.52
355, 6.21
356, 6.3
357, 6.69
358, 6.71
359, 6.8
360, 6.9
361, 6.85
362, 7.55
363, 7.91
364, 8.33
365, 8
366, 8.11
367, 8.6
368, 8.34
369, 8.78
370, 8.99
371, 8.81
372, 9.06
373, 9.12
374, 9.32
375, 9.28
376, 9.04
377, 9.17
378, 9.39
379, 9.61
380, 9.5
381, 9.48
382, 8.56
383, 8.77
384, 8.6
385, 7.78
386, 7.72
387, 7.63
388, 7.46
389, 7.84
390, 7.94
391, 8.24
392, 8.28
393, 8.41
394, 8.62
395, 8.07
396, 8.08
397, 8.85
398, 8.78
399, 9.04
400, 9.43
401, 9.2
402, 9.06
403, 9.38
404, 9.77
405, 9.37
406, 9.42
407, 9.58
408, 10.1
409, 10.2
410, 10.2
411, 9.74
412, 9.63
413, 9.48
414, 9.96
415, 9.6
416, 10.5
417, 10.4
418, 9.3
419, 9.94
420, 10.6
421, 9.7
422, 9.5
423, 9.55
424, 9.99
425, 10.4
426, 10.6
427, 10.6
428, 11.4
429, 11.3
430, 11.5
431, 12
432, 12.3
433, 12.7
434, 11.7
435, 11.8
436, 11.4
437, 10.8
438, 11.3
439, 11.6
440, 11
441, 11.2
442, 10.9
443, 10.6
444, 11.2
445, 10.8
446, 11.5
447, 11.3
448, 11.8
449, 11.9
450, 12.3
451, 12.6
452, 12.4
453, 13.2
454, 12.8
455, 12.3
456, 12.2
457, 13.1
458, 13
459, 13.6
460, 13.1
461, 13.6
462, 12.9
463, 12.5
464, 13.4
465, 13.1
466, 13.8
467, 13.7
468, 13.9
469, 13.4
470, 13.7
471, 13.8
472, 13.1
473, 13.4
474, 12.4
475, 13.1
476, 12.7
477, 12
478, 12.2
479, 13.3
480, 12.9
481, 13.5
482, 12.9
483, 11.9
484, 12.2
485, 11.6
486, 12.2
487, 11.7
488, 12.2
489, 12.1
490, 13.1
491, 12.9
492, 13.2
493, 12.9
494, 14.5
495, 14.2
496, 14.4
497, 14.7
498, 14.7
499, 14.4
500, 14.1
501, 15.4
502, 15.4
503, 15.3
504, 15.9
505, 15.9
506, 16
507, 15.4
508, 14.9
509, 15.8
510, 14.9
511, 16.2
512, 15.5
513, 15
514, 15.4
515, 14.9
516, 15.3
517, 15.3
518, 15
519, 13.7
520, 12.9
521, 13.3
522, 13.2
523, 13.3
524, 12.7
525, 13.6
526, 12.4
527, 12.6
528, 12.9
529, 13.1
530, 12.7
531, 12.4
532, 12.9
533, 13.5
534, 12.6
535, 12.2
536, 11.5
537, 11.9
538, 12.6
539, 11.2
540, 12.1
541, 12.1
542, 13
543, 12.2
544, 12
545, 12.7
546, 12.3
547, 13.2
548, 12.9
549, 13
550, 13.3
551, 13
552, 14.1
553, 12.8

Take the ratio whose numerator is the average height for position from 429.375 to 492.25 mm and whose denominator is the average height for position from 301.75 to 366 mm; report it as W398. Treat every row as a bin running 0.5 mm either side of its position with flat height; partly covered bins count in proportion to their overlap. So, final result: 2.05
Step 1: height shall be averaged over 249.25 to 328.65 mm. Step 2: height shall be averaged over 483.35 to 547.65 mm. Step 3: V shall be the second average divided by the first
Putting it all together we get 1.7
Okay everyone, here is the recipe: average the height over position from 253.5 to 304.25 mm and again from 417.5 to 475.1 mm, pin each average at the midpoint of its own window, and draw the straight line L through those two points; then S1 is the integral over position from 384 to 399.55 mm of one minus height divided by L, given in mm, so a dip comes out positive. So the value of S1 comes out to 3.8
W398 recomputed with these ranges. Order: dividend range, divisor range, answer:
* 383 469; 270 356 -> 1.65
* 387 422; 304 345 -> 1.49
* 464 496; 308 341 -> 1.97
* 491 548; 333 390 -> 1.95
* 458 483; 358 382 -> 1.54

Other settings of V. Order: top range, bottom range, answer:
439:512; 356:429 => 1.47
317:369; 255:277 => 0.59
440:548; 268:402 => 1.84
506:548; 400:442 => 1.29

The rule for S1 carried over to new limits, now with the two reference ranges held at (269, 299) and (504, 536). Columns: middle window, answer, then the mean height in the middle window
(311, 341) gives 7.49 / 6.76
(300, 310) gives 4.82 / 4.39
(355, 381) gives 4.76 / 8.27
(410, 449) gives 3.06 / 10.8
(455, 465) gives -0.42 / 13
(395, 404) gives 1.61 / 8.97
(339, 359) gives 9.41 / 5.1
